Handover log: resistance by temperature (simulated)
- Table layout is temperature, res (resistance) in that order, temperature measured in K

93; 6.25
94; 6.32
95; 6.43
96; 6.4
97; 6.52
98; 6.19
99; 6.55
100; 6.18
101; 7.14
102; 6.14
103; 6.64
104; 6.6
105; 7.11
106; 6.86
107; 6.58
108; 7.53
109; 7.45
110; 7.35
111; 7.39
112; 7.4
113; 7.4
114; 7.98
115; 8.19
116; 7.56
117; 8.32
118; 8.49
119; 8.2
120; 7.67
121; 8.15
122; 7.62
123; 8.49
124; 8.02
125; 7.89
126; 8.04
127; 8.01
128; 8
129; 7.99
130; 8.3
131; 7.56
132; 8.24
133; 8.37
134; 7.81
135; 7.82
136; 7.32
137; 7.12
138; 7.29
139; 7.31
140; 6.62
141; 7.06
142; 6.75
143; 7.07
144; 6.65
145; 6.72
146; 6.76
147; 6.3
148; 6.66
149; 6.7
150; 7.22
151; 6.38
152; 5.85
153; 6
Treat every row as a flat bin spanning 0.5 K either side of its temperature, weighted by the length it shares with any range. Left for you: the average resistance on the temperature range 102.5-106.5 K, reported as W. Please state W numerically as 6.8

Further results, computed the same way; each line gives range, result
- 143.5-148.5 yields 6.62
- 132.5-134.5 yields 8.09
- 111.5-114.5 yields 7.59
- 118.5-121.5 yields 8.01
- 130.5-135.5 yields 7.96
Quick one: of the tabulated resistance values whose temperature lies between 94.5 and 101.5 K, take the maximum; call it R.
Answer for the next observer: 7.14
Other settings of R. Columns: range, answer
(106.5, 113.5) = 7.53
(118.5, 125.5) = 8.49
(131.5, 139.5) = 8.37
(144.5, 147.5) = 6.76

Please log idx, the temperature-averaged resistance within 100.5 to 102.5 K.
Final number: 6.64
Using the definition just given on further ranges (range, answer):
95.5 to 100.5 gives 6.37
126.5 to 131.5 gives 7.97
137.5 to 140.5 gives 7.07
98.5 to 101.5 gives 6.62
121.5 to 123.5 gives 8.05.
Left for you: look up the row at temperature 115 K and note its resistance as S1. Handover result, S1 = 8.19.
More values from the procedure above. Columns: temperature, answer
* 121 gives 8.15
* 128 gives 8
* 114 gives 7.98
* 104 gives 6.6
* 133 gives 8.37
